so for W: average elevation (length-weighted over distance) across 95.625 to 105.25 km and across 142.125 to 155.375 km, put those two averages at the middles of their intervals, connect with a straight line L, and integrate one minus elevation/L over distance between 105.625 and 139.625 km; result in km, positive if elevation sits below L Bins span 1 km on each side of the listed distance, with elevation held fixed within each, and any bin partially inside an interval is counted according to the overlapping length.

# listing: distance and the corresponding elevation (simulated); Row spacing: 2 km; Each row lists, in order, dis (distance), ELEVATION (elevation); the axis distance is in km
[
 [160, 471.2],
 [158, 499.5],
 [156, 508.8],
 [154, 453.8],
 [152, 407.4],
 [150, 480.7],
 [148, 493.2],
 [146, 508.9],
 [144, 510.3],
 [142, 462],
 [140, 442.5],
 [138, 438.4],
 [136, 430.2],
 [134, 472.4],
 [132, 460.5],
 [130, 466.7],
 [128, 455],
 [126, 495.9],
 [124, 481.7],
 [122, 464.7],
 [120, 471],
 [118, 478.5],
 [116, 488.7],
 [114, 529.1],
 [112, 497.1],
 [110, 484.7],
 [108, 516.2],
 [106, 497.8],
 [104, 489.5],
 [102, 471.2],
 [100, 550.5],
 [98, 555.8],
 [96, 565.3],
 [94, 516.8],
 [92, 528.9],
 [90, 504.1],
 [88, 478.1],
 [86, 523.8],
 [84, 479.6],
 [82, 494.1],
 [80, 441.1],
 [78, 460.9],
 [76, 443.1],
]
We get 1.66 km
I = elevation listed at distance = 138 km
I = 438.4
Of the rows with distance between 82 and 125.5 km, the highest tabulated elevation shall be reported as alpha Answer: 565.3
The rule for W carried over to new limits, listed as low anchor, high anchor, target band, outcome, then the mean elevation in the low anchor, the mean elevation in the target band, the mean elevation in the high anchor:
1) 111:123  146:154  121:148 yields 0.4 km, 488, 469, 466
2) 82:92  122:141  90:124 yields -1.7 km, 499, 506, 461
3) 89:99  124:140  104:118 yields 0.0 km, 534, 500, 460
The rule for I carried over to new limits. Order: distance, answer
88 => 478.1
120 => 471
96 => 565.3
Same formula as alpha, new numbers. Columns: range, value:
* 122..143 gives 495.9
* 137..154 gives 510.3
